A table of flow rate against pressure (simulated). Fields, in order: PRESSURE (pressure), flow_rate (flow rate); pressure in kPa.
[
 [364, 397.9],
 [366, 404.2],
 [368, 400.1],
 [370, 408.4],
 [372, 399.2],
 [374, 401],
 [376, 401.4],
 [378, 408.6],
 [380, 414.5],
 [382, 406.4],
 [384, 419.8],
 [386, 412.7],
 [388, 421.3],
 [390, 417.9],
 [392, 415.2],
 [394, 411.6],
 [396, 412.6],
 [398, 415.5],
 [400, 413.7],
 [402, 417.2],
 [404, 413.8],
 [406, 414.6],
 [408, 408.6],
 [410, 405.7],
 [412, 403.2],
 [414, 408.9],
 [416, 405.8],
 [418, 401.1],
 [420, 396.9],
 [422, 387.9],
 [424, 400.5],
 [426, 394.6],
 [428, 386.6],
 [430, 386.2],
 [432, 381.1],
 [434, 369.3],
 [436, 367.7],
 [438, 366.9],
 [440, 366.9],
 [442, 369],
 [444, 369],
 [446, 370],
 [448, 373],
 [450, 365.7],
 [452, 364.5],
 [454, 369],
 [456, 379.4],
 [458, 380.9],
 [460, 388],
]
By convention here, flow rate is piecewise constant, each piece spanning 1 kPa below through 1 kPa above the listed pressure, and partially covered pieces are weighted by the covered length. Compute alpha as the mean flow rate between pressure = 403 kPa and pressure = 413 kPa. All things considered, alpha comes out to 409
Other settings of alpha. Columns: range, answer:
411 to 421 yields 403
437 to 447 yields 368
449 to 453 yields 365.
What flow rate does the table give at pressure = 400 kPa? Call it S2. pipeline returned 413.7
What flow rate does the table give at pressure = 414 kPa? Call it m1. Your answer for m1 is 408.9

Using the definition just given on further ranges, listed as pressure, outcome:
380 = 414.5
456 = 379.4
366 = 404.2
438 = 366.9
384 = 419.8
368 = 400.1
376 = 401.4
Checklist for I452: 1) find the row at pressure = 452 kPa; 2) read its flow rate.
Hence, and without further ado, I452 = 364.5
